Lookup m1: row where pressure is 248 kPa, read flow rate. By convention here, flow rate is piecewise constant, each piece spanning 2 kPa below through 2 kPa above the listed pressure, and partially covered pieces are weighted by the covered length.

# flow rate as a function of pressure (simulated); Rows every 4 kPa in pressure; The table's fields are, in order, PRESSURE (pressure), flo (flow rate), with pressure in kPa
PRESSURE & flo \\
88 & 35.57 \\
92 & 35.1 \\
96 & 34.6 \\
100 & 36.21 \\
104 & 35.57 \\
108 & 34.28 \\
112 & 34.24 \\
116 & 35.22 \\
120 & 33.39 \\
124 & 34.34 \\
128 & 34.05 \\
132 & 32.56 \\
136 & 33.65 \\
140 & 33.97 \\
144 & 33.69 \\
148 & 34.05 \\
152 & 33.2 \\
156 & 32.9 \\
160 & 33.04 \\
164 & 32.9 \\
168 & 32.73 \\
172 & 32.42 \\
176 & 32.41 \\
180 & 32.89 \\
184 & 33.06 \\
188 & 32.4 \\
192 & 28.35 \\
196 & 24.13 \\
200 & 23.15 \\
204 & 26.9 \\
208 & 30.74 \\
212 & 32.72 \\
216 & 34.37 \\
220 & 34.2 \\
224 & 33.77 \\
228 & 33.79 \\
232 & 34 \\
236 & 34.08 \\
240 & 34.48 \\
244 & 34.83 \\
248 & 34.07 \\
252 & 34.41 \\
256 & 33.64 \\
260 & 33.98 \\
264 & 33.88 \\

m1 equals 34.07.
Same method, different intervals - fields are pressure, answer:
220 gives 34.2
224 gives 33.77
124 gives 34.34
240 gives 34.48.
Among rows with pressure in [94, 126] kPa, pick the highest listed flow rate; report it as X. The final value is 36.21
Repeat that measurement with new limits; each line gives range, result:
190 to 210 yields 30.74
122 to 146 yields 34.34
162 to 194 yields 33.06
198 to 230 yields 34.37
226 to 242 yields 34.48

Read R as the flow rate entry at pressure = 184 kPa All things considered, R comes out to 33.06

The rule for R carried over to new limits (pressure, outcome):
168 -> 32.73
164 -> 32.9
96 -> 34.6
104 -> 35.57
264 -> 33.88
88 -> 35.57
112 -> 34.24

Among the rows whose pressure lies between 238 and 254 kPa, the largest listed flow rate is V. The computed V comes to 34.83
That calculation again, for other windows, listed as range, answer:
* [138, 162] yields 34.05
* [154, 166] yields 33.04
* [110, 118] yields 35.22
